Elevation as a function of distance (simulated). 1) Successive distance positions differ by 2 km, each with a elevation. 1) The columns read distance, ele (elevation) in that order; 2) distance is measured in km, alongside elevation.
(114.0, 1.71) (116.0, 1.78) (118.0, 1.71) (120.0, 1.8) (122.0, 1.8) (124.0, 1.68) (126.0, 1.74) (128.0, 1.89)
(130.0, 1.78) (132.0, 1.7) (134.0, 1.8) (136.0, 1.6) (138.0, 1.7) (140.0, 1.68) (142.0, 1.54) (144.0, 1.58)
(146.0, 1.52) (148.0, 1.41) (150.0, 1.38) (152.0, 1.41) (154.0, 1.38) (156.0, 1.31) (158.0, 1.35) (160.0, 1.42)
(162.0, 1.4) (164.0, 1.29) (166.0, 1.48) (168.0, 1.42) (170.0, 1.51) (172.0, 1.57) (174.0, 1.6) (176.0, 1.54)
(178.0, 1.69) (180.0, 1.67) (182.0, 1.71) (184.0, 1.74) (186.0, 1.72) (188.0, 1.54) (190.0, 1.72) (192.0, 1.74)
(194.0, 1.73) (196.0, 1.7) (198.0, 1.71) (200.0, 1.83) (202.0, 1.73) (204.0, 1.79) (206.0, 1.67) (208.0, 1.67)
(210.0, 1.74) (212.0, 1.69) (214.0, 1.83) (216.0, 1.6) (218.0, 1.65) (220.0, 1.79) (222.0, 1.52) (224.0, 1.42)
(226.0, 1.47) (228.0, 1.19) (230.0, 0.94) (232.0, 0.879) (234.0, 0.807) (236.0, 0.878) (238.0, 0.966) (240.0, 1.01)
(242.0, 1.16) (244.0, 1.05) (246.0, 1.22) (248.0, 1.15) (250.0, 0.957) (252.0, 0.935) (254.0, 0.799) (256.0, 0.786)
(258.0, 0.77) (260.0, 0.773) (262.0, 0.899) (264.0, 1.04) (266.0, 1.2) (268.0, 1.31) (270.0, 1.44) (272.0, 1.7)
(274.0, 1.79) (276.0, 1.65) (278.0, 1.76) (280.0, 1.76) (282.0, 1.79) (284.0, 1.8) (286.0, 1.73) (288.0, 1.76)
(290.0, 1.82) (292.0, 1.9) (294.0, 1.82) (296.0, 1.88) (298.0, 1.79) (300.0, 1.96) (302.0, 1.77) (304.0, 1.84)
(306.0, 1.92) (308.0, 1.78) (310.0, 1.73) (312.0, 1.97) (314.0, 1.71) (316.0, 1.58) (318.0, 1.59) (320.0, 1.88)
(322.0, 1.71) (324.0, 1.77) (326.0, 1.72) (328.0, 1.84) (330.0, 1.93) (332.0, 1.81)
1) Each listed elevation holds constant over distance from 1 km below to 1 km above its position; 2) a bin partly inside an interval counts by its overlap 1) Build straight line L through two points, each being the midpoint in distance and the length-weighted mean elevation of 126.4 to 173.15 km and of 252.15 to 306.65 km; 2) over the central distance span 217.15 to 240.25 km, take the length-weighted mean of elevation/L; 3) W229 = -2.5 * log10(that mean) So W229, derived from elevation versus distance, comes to 0.25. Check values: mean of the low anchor 1.53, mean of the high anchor 1.52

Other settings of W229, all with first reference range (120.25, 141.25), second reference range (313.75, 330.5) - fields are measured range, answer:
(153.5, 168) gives 0.25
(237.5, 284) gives 0.38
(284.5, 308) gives -0.05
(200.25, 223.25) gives 0.03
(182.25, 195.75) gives 0.03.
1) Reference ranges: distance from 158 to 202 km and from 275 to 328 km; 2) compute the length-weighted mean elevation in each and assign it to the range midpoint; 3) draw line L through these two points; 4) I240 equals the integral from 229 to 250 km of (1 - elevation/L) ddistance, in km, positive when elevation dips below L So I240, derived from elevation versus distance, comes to 8.6 km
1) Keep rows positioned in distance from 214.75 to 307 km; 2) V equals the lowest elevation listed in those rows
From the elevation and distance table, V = 0.77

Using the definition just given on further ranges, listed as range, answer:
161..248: 0.807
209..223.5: 1.52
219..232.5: 0.879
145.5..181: 1.29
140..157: 1.31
